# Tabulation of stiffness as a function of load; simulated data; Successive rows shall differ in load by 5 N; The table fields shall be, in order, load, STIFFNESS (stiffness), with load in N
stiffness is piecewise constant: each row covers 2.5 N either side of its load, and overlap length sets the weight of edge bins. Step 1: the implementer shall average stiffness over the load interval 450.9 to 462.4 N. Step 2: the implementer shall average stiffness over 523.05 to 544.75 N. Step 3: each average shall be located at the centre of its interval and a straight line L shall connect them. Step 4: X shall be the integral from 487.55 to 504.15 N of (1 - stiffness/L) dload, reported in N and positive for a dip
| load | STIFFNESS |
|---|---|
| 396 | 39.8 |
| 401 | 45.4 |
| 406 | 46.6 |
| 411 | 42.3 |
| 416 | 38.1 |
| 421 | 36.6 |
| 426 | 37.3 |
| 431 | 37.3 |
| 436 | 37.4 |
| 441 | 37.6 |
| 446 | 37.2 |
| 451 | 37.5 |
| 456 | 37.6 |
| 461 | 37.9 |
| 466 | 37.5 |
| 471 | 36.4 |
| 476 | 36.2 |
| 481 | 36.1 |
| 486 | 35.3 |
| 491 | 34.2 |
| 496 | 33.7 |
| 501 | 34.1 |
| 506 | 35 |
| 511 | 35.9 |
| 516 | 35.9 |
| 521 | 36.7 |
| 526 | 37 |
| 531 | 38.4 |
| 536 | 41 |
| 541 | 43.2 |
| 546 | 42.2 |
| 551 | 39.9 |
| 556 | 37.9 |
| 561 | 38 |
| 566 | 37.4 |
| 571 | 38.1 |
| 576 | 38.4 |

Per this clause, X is 2.02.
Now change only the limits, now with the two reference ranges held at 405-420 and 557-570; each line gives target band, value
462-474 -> 0.9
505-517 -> 1.0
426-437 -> 1.0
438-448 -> 0.8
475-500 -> 2.9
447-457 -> 0.7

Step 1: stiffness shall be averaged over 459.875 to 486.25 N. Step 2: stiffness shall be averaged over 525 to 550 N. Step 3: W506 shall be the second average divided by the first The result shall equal 1.11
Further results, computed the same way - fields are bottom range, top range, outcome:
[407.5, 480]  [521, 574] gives 1.04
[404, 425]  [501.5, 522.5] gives 0.88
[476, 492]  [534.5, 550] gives 1.18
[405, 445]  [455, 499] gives 0.93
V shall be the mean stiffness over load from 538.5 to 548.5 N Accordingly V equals 42.7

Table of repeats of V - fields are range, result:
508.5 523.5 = 36.2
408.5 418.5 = 40.2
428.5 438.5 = 37.4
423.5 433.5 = 37.3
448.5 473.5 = 37.4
